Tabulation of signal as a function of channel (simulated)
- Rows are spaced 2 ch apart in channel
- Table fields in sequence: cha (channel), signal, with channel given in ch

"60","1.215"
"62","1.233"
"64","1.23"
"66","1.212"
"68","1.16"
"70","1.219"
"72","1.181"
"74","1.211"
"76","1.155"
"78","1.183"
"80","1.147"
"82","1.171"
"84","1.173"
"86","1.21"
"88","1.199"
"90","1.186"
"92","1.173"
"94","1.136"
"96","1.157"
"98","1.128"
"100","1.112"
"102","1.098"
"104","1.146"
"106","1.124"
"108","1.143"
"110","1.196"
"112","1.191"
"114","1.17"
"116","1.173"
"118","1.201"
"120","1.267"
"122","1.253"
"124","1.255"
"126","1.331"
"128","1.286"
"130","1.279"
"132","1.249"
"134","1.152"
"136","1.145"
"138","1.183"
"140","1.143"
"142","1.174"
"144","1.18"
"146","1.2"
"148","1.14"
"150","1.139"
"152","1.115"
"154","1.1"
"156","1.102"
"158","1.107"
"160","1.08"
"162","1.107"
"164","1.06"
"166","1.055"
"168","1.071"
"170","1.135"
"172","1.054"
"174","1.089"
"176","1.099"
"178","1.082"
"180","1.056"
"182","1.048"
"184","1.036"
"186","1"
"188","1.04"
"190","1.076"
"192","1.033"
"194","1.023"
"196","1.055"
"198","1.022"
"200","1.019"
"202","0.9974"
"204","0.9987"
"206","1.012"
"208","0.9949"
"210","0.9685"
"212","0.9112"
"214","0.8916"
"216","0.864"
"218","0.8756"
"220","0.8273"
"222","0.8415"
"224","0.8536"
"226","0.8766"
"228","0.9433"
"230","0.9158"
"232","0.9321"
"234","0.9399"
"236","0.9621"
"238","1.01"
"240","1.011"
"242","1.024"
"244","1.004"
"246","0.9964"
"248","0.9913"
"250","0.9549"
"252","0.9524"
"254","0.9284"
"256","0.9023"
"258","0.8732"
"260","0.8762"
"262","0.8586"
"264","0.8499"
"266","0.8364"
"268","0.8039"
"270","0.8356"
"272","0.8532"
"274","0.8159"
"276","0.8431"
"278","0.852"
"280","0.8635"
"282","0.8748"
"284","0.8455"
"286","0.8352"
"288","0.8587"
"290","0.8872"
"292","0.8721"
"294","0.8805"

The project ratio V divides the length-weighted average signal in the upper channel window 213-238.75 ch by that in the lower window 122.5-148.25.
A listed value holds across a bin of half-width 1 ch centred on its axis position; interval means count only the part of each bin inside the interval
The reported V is 0.7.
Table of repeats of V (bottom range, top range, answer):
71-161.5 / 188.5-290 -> 0.79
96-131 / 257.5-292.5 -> 0.71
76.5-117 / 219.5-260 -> 0.81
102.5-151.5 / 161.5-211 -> 0.87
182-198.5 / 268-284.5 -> 0.82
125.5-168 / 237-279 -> 0.79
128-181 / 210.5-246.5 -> 0.82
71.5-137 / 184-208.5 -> 0.86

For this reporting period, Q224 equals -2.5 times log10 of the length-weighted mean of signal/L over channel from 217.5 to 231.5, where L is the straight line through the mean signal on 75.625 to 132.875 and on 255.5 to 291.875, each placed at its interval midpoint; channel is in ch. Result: 0.09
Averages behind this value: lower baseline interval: 1.19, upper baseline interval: 0.853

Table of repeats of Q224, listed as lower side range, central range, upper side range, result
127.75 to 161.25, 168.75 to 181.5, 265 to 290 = 0.00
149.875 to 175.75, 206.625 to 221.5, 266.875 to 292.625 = 0.09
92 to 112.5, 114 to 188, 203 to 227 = -0.10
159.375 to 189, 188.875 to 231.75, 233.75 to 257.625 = 0.07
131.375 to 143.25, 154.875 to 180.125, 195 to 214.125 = 0.01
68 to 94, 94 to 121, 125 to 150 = 0.03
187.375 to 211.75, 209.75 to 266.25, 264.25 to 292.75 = 0.02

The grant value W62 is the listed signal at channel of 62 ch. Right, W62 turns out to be 1.233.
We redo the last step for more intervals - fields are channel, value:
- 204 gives 0.9987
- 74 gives 1.211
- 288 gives 0.8587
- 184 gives 1.036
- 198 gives 1.022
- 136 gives 1.145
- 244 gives 1.004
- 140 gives 1.143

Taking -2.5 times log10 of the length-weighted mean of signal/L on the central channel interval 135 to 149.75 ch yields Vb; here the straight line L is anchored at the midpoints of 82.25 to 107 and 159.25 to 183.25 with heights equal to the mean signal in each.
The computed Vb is -0.06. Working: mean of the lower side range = 1.15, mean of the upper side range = 1.08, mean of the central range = 1.17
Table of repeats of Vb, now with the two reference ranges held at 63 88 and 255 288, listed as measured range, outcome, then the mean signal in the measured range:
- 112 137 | -0.116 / 1.23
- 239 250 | -0.118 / 1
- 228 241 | -0.053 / 0.96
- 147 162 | -0.059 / 1.11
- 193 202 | -0.052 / 1.03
